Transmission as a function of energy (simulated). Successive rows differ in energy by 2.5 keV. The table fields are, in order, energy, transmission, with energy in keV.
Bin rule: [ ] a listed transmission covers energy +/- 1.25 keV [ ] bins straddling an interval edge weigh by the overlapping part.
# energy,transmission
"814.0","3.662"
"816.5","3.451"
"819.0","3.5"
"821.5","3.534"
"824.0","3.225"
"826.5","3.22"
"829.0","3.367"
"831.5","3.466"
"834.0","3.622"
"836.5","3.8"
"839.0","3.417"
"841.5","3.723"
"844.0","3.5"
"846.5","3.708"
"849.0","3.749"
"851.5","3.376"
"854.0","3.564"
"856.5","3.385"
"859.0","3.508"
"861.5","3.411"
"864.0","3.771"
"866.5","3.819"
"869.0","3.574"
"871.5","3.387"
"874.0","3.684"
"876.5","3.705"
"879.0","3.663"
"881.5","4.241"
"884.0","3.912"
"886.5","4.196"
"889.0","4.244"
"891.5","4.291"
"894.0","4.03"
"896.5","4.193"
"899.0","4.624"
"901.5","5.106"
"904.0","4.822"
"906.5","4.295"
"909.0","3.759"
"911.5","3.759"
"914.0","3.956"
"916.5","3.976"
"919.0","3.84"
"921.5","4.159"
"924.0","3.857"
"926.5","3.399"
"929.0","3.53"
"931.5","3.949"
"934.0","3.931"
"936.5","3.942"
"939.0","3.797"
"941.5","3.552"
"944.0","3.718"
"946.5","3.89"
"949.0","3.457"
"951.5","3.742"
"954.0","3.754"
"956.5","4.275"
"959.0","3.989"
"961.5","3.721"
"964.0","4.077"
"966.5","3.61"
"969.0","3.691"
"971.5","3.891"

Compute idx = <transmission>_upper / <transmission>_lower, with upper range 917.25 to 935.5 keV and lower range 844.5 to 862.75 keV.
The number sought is 1.08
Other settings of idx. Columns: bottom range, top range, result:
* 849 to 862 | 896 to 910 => 1.29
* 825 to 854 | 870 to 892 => 1.10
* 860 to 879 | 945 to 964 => 1.06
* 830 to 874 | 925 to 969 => 1.06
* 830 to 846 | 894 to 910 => 1.24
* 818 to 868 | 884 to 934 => 1.16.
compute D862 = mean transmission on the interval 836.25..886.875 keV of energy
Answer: 3.66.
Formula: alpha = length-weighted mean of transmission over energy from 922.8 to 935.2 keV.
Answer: 3.73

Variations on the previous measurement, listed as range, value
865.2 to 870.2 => 3.7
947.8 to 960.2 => 3.84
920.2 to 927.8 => 3.8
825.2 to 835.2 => 3.42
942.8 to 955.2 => 3.71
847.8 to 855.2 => 3.56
